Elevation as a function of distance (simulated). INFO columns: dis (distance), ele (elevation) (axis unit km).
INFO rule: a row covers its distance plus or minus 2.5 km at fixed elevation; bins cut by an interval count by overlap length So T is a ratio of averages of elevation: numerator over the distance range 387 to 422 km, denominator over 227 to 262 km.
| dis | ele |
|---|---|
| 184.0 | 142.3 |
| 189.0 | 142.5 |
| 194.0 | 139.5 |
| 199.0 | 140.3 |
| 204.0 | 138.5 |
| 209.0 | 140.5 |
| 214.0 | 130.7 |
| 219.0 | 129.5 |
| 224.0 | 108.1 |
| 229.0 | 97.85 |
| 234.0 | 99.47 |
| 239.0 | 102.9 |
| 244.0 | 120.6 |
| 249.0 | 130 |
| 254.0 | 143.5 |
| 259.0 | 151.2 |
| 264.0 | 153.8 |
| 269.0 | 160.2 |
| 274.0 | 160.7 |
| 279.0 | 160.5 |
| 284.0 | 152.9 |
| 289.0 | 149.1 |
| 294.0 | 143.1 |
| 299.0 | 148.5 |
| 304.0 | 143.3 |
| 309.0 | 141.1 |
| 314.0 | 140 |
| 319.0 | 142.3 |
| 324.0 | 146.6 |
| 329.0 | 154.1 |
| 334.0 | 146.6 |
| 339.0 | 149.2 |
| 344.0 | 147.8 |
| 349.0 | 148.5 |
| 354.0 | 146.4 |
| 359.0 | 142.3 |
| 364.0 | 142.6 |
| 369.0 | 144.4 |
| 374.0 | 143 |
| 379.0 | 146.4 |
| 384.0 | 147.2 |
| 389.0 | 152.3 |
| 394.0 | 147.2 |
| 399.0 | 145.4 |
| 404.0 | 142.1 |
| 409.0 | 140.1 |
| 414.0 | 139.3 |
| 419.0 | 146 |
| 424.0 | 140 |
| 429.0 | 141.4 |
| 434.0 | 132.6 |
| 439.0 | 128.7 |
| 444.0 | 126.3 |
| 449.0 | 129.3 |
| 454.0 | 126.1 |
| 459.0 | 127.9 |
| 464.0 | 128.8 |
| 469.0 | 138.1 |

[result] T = 1.19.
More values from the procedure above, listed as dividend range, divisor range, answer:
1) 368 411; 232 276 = 1.07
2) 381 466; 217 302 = 1.01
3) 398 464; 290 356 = 0.93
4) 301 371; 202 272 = 1.13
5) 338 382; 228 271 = 1.12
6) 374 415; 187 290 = 1.07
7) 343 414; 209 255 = 1.23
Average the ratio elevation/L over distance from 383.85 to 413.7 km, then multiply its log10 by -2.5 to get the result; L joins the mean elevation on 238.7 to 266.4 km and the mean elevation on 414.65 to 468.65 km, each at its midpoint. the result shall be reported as -0.09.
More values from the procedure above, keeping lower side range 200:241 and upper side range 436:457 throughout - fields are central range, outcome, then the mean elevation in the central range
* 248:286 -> -0.25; 152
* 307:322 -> -0.15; 141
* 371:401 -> -0.17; 147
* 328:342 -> -0.21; 149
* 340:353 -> -0.19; 148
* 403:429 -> -0.12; 141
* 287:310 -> -0.19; 145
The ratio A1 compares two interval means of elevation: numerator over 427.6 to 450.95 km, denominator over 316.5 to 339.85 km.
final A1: 0.89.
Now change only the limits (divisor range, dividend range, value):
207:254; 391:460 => 1.15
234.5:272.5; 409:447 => 1.00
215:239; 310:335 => 1.33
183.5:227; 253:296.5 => 1.14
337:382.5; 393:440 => 0.96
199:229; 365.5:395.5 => 1.15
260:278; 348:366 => 0.92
